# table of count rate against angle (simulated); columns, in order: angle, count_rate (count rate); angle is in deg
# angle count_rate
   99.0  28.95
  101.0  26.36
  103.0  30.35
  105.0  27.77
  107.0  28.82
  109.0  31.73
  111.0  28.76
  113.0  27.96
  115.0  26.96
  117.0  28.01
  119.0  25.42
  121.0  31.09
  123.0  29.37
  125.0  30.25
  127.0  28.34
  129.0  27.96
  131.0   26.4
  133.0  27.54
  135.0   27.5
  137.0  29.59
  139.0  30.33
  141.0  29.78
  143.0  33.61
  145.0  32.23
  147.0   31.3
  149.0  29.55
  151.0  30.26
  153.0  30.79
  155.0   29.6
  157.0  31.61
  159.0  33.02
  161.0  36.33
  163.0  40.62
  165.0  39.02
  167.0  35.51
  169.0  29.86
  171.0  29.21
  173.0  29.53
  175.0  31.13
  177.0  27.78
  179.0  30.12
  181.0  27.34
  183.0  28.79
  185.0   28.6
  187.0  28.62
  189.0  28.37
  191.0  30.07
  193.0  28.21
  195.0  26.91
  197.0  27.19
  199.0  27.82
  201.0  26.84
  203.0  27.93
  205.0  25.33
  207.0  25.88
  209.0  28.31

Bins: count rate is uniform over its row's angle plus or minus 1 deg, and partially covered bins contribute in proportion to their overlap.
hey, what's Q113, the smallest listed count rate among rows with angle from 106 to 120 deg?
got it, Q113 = 25.42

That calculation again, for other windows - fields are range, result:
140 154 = 29.55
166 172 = 29.21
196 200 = 27.19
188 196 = 26.91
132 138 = 27.5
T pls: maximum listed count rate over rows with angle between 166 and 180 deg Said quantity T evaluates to 35.51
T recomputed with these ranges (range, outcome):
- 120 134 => 31.09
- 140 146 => 33.61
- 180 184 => 28.79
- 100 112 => 31.73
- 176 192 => 30.12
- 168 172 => 29.86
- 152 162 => 36.33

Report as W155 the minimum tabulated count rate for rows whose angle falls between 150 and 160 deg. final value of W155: 29.6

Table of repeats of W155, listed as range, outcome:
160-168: 35.51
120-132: 26.4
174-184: 27.34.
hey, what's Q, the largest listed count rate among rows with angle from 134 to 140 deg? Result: 30.33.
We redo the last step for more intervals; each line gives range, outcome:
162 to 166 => 40.62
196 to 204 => 27.93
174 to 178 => 31.13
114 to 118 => 28.01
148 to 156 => 30.79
